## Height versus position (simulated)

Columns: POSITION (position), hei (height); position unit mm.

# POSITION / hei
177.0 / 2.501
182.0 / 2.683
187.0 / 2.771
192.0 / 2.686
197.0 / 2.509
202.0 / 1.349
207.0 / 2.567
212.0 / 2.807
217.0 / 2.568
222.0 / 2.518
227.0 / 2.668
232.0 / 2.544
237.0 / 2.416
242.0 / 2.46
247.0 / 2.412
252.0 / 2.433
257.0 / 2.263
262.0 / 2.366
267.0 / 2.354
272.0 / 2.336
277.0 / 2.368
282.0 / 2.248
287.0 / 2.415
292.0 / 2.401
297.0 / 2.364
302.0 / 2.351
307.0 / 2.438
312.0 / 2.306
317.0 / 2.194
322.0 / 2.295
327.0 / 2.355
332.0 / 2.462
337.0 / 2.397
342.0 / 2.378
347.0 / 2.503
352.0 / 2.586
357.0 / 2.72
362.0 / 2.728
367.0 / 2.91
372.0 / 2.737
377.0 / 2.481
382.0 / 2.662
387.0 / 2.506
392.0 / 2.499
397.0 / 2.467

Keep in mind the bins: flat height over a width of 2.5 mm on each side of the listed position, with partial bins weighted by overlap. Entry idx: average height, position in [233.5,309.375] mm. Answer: 2.38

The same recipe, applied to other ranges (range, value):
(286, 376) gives 2.48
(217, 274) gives 2.44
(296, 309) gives 2.38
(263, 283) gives 2.34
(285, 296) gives 2.4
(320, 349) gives 2.4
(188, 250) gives 2.47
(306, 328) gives 2.31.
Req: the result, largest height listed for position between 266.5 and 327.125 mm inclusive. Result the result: 2.438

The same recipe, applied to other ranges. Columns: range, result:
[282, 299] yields 2.415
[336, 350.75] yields 2.503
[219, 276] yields 2.668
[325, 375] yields 2.91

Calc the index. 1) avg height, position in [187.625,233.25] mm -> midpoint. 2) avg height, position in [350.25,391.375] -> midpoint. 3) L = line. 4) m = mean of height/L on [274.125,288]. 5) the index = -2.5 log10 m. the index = 0.10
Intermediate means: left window 2.48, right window 2.66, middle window 2.34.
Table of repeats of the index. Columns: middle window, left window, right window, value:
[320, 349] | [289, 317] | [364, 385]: 0.047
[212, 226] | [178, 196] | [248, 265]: -0.030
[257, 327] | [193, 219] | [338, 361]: 0.063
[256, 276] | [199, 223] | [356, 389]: 0.058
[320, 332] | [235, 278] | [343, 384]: 0.090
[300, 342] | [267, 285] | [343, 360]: 0.058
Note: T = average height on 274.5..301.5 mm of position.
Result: 2.36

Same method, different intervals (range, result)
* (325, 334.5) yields 2.41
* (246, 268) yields 2.36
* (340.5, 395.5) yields 2.61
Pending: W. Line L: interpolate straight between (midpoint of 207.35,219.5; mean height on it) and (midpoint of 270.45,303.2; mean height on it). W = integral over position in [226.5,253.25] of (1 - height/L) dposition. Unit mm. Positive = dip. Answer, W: 0.8 mm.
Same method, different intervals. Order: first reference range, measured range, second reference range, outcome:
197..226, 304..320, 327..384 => 1.35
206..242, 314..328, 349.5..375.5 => 2.13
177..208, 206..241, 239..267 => -2.54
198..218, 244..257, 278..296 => -0.30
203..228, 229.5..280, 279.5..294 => 0.96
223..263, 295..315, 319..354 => 0.57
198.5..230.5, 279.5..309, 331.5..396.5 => 1.63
